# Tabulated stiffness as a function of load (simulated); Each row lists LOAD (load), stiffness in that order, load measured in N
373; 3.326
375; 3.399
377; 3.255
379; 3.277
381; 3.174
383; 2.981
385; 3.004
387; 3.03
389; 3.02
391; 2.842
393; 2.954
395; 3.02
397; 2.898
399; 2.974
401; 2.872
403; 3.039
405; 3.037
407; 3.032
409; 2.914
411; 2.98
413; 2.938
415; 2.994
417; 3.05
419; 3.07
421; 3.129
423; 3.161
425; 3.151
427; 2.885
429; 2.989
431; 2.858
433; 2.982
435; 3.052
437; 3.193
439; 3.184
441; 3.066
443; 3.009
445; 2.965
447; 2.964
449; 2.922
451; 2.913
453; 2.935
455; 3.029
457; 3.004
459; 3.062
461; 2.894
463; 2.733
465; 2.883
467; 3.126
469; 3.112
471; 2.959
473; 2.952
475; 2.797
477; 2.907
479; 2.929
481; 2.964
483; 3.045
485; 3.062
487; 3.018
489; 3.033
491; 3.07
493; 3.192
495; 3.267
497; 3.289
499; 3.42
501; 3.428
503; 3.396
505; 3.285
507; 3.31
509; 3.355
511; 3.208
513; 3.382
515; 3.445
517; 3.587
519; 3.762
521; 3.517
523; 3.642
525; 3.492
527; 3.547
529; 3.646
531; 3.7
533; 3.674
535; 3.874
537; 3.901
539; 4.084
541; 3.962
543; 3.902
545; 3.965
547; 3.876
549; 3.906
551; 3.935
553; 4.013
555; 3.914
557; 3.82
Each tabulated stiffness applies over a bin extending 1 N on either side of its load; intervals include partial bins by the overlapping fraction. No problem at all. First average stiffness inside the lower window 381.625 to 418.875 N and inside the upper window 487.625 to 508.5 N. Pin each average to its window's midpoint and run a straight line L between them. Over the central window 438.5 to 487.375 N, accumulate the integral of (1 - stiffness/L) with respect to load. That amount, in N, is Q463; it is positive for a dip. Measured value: 2.9 N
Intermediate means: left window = 2.98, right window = 3.27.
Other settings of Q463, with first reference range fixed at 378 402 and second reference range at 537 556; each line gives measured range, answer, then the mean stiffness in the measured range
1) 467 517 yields 6.3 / 3.17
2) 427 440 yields 0.9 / 3.03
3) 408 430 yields 1.1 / 3.02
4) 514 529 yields 0.9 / 3.58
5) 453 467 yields 2.0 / 2.95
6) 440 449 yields 0.9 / 2.99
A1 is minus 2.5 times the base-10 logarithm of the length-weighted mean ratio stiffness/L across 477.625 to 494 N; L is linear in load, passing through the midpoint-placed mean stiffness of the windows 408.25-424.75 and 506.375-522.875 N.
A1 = 0.10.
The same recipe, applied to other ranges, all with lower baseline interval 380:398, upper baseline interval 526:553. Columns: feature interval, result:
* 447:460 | 0.13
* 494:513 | 0.10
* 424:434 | 0.09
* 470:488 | 0.18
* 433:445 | 0.07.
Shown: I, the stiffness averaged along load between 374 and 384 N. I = 3.22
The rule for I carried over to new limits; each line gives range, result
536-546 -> 3.96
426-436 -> 2.95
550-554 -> 3.97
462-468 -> 2.91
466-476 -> 2.99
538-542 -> 4.02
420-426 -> 3.15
